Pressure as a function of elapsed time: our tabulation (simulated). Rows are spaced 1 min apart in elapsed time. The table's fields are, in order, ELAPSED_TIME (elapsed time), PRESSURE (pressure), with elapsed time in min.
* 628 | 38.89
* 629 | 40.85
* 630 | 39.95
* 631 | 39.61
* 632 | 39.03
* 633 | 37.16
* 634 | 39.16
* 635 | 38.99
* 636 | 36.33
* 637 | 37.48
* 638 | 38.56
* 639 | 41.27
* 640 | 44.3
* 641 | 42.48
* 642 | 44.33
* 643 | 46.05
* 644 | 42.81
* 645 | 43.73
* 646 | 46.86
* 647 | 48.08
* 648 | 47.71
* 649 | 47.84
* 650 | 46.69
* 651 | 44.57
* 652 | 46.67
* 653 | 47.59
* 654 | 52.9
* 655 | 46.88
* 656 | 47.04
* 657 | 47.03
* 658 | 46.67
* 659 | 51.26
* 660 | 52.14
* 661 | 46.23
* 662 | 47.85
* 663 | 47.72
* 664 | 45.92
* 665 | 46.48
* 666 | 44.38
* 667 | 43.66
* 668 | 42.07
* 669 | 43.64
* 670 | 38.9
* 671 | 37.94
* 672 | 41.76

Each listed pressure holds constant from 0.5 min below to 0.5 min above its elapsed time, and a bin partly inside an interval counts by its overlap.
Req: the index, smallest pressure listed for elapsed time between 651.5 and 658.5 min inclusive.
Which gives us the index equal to 46.67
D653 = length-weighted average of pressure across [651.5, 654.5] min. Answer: 49.1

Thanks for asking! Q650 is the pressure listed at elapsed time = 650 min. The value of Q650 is 46.69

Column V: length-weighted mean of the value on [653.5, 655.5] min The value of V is 49.9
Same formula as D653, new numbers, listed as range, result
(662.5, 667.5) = 45.6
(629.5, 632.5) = 39.5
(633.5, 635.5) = 39.1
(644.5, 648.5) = 46.6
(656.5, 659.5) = 48.3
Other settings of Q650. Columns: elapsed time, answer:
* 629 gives 40.85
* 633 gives 37.16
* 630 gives 39.95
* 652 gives 46.67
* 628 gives 38.89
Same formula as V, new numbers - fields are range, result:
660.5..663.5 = 47.3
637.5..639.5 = 39.9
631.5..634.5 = 38.4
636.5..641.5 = 40.8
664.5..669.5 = 44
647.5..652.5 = 46.7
